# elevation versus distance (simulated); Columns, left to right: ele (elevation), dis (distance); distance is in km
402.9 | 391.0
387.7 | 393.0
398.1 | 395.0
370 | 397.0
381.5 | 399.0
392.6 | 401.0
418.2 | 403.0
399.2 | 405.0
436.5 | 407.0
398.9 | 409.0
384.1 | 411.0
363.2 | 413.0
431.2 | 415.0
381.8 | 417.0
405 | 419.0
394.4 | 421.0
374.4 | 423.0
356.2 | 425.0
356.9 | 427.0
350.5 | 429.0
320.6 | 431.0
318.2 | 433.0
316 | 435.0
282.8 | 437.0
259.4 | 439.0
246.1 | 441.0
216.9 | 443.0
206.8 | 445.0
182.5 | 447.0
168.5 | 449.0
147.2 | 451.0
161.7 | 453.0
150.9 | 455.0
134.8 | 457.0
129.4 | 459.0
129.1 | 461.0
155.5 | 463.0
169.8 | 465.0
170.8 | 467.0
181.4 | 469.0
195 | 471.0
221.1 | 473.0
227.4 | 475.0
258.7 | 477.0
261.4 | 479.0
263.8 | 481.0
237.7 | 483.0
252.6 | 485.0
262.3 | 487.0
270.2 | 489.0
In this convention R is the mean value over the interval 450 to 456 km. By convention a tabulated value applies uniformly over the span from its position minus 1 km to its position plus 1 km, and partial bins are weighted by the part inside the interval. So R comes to 153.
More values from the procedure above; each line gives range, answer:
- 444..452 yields 176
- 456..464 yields 137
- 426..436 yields 332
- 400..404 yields 405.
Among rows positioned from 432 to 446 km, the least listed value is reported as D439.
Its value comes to 206.8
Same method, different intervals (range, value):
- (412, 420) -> 363.2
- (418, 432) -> 320.6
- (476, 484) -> 237.7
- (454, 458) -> 134.8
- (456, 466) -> 129.1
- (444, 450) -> 168.5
